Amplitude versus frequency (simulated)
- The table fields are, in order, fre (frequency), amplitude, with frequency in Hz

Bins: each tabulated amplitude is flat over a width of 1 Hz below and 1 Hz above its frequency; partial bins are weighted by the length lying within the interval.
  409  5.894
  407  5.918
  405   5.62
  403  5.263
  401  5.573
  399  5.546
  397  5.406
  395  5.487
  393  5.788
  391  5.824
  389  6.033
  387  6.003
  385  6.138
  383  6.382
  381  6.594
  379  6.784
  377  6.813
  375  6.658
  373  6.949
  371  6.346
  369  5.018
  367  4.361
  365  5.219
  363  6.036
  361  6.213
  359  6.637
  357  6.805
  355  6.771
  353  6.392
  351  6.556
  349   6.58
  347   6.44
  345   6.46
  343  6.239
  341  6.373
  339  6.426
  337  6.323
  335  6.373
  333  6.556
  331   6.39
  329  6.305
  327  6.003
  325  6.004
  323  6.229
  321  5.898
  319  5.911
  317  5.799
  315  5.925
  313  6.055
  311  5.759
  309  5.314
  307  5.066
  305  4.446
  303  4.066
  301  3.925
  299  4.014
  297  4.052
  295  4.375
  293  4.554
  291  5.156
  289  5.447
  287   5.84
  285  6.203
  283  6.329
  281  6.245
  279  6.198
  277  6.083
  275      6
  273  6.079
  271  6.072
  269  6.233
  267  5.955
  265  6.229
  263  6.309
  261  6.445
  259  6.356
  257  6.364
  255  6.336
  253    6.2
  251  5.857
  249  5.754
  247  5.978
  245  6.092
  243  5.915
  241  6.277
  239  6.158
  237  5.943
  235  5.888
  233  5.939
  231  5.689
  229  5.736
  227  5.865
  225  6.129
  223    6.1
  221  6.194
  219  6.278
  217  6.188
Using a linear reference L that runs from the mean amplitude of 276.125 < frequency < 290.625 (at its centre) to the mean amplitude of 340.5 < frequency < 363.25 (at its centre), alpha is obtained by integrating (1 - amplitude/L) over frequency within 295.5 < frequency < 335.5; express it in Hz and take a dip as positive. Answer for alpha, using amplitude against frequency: 4.9 Hz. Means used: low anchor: 6.01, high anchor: 6.47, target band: 5.48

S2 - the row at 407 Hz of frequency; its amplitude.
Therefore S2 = 5.918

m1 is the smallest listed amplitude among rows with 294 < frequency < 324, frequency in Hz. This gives 3.925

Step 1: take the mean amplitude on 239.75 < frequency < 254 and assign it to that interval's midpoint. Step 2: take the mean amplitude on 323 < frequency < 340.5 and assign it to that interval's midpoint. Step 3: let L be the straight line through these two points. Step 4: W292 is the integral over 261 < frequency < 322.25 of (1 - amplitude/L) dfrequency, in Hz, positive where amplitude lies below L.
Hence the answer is 6.2 Hz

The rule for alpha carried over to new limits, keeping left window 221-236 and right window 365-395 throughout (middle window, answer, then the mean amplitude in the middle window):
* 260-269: -0.4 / 6.23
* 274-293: 0.3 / 5.87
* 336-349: -0.8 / 6.39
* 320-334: -0.4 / 6.2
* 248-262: -0.6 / 6.19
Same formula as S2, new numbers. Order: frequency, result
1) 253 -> 6.2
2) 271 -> 6.072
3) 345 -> 6.46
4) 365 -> 5.219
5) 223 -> 6.1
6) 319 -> 5.911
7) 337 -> 6.323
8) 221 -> 6.194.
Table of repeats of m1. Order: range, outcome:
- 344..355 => 6.392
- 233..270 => 5.754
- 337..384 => 4.361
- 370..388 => 6.003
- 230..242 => 5.689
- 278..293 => 4.554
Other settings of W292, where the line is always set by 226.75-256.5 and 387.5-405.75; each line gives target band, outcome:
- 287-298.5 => 2.1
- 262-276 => -0.5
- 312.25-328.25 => -0.5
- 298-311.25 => 2.8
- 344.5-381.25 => -3.8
